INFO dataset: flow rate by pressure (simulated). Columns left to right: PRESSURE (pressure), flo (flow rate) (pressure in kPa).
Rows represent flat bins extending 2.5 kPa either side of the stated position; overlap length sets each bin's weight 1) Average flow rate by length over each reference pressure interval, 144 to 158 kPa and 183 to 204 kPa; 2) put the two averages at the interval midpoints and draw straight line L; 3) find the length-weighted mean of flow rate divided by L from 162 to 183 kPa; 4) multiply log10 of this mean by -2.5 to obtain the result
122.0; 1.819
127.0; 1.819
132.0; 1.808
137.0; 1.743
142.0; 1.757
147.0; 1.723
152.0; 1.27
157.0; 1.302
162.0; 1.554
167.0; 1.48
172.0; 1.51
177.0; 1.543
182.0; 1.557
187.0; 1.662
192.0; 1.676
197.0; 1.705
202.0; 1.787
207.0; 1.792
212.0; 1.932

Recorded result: 0.04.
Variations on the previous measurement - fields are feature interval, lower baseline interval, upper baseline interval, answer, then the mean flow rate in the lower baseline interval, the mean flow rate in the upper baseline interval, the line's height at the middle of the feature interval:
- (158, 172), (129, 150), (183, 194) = 0.14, 1.75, 1.65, 1.7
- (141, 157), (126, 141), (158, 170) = 0.08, 1.78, 1.49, 1.63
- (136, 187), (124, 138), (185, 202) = 0.13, 1.8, 1.7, 1.75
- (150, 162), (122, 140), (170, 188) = 0.24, 1.79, 1.56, 1.67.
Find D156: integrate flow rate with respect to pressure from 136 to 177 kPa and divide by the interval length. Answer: 1.54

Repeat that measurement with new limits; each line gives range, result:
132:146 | 1.76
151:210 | 1.58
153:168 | 1.42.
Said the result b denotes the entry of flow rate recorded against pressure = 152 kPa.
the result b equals 1.27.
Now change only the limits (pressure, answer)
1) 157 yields 1.302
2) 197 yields 1.705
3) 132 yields 1.808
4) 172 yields 1.51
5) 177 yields 1.543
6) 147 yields 1.723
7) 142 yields 1.757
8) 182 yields 1.557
